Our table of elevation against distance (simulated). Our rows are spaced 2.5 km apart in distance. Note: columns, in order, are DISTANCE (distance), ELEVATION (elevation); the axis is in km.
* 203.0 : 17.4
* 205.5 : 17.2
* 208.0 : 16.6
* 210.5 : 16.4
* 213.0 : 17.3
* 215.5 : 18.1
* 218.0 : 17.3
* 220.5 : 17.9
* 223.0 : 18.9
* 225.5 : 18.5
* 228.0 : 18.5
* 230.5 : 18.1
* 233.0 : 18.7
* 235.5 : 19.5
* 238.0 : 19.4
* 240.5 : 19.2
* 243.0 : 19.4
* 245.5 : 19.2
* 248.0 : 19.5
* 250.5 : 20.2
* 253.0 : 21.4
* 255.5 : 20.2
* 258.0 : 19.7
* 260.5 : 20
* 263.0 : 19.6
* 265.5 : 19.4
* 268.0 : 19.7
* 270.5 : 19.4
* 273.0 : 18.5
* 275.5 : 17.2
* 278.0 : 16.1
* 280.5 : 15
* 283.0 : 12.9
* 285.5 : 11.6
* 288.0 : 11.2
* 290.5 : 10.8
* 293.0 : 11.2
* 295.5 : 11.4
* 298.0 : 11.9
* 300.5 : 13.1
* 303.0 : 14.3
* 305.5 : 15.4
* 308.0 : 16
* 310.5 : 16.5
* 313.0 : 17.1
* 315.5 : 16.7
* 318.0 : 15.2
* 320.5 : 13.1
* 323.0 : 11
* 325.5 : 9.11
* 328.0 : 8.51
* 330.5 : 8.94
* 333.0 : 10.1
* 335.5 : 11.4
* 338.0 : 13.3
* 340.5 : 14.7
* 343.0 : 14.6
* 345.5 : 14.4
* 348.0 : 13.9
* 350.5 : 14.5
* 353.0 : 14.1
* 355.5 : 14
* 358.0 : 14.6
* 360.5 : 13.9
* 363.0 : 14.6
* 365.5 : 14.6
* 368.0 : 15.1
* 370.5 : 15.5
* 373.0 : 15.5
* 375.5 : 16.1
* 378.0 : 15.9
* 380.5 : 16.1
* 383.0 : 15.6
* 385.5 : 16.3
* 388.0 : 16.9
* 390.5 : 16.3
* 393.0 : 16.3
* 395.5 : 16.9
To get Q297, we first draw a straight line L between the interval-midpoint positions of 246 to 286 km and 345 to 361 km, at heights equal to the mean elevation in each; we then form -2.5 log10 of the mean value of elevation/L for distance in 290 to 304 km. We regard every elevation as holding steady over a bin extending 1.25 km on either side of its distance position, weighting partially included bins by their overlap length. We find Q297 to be 0.35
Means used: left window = 18.3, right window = 14.2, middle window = 12.1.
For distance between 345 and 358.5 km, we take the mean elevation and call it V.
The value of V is 14.2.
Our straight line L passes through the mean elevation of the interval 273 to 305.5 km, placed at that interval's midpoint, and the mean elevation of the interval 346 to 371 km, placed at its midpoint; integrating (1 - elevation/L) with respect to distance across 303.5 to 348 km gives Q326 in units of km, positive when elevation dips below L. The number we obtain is 1.9 km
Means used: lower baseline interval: 13.4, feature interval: 13.3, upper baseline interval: 14.4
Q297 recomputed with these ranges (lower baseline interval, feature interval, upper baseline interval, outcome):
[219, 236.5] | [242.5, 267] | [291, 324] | -0.169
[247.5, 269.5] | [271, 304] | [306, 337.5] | 0.228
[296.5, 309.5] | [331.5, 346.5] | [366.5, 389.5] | 0.155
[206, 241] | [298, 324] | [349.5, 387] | 0.110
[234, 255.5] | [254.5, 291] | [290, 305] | -0.059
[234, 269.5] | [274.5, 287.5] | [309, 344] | 0.193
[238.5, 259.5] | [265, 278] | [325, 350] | -0.040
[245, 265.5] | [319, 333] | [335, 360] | 0.448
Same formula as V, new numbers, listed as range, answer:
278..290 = 12.9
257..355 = 14.4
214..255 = 19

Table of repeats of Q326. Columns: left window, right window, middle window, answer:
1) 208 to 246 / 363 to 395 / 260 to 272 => -1.3 km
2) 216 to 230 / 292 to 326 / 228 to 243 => -1.2 km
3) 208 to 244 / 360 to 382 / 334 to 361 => 3.2 km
